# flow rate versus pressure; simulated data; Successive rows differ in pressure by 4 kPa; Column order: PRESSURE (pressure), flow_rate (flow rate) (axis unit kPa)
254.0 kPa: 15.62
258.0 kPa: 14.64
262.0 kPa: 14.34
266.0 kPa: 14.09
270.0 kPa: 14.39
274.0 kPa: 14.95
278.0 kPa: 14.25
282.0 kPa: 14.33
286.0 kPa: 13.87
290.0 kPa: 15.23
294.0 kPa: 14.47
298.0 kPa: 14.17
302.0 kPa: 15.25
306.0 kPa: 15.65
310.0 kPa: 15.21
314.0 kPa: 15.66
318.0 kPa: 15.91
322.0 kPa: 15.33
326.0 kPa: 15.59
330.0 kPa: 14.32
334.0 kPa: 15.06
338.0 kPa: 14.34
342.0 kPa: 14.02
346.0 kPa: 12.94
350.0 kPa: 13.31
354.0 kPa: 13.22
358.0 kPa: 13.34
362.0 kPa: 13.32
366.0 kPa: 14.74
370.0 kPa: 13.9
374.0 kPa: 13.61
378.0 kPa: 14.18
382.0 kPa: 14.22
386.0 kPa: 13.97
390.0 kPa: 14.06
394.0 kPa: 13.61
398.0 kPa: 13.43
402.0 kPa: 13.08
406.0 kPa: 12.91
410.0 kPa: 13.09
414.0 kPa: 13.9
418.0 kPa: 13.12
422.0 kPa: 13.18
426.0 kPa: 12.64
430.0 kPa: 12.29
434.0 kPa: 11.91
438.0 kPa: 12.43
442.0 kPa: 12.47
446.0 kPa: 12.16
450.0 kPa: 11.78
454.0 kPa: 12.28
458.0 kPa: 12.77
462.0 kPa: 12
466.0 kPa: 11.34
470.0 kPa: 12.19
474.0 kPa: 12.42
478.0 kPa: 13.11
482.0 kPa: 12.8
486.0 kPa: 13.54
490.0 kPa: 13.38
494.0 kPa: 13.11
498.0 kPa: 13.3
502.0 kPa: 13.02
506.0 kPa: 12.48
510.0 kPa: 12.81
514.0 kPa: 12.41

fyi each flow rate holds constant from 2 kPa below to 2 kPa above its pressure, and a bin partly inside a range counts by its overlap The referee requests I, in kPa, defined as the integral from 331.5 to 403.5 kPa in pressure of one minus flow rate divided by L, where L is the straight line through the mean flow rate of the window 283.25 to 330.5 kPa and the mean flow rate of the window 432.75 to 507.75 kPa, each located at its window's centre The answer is 1.66 kPa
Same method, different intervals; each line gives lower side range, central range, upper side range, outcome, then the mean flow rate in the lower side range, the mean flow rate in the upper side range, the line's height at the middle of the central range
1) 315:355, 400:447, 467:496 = 2.5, 14.5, 12.9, 13.5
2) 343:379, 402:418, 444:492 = -0.2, 13.6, 12.5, 13.1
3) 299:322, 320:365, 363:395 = 2.2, 15.5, 14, 14.8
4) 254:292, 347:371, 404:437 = -0.1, 14.5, 12.9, 13.6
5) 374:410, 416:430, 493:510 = 0.6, 13.6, 13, 13.4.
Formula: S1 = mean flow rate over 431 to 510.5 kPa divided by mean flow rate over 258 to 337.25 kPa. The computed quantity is 0.85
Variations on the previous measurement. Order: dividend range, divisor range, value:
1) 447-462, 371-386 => 0.87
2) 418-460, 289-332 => 0.82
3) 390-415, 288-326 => 0.88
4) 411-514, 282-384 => 0.88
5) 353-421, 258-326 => 0.92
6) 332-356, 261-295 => 0.96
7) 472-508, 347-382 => 0.95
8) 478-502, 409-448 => 1.04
